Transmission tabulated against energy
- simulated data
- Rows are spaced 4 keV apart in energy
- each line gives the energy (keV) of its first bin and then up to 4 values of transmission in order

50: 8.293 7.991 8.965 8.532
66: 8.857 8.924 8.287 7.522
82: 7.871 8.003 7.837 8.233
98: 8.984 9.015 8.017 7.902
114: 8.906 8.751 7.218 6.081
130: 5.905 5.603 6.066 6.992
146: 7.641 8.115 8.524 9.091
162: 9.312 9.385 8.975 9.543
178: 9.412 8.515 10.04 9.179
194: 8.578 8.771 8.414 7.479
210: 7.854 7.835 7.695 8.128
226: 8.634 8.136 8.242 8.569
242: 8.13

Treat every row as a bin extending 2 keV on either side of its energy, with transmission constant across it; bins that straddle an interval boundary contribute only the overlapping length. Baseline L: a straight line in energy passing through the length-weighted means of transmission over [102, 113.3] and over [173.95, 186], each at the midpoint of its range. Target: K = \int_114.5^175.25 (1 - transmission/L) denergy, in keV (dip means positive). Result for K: 6.7 keV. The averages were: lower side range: 8.26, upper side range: 9.24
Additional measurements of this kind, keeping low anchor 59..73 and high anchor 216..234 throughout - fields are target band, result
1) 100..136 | 4.51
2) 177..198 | -2.02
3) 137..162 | 1.50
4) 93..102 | -0.11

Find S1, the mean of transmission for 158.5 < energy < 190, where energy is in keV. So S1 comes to 9.29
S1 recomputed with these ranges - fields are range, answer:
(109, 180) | 7.97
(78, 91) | 7.85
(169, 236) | 8.55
